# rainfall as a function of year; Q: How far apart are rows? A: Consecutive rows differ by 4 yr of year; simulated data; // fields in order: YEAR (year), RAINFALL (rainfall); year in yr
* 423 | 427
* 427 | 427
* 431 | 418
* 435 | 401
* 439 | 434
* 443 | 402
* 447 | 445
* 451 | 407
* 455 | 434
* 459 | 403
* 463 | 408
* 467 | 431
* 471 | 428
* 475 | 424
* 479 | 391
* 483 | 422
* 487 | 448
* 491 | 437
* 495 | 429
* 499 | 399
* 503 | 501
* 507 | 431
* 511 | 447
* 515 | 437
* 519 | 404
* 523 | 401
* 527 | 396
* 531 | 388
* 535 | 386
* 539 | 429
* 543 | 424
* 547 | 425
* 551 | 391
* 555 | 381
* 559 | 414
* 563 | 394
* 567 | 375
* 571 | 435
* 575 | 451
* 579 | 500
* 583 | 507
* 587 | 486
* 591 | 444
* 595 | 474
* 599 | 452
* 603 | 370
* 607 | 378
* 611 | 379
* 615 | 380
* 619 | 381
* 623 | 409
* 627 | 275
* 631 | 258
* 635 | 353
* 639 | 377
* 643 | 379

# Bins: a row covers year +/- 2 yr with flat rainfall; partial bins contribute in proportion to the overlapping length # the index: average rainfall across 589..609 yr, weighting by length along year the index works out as 424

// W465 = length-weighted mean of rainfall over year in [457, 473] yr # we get 418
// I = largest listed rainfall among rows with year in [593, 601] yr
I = 474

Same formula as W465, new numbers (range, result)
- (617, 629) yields 355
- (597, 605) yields 411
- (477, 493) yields 424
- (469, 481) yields 414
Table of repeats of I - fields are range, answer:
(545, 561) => 425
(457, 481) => 431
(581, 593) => 507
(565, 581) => 500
